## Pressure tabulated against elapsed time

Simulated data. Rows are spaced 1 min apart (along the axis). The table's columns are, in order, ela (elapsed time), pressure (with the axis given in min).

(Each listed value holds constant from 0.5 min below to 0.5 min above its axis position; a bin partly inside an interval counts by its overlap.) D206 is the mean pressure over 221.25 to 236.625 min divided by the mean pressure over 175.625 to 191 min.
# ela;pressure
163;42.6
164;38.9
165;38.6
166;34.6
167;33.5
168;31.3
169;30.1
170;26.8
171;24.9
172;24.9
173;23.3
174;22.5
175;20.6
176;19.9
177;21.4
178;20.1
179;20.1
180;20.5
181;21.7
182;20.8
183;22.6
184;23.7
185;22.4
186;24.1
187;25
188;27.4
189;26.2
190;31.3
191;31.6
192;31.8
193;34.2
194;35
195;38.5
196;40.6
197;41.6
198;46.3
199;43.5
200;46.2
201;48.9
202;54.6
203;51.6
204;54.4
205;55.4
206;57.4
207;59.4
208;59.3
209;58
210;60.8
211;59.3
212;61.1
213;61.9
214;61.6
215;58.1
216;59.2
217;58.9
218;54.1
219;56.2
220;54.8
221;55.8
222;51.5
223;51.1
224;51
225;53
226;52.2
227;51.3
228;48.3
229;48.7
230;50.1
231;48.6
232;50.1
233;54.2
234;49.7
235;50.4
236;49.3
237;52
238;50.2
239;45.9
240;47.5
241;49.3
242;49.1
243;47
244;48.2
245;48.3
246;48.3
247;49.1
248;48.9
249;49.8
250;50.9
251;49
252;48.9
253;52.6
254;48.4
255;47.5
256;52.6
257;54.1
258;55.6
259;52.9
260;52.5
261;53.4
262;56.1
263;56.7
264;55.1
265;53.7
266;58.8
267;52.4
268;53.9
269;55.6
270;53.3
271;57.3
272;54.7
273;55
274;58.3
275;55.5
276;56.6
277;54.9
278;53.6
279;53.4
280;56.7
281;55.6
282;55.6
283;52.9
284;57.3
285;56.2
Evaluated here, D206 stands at 2.2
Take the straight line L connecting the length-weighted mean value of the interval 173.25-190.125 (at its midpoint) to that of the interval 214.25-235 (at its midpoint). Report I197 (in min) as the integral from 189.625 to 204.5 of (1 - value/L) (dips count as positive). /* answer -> -3.6 min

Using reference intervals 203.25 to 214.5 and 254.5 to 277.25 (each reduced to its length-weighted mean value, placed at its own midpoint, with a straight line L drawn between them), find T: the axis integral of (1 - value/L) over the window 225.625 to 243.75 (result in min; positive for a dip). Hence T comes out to 2.3 min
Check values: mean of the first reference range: 58.8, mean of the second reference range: 54.6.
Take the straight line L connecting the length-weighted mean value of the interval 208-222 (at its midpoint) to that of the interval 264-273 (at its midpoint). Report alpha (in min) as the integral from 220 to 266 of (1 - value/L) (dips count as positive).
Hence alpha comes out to 4.5 min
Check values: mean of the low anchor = 58.2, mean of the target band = 51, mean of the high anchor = 55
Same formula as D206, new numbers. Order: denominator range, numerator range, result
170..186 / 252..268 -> 2.41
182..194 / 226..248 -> 1.81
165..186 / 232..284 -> 2.13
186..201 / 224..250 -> 1.39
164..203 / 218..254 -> 1.64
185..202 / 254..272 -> 1.50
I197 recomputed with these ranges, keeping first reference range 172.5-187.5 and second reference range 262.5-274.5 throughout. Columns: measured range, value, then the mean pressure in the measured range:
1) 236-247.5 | -0.9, 48.7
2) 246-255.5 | -0.1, 49.4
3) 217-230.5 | -5.0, 52.4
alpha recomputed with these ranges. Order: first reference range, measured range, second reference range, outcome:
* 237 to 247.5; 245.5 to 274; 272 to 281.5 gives -0.44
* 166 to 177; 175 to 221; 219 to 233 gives -2.30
